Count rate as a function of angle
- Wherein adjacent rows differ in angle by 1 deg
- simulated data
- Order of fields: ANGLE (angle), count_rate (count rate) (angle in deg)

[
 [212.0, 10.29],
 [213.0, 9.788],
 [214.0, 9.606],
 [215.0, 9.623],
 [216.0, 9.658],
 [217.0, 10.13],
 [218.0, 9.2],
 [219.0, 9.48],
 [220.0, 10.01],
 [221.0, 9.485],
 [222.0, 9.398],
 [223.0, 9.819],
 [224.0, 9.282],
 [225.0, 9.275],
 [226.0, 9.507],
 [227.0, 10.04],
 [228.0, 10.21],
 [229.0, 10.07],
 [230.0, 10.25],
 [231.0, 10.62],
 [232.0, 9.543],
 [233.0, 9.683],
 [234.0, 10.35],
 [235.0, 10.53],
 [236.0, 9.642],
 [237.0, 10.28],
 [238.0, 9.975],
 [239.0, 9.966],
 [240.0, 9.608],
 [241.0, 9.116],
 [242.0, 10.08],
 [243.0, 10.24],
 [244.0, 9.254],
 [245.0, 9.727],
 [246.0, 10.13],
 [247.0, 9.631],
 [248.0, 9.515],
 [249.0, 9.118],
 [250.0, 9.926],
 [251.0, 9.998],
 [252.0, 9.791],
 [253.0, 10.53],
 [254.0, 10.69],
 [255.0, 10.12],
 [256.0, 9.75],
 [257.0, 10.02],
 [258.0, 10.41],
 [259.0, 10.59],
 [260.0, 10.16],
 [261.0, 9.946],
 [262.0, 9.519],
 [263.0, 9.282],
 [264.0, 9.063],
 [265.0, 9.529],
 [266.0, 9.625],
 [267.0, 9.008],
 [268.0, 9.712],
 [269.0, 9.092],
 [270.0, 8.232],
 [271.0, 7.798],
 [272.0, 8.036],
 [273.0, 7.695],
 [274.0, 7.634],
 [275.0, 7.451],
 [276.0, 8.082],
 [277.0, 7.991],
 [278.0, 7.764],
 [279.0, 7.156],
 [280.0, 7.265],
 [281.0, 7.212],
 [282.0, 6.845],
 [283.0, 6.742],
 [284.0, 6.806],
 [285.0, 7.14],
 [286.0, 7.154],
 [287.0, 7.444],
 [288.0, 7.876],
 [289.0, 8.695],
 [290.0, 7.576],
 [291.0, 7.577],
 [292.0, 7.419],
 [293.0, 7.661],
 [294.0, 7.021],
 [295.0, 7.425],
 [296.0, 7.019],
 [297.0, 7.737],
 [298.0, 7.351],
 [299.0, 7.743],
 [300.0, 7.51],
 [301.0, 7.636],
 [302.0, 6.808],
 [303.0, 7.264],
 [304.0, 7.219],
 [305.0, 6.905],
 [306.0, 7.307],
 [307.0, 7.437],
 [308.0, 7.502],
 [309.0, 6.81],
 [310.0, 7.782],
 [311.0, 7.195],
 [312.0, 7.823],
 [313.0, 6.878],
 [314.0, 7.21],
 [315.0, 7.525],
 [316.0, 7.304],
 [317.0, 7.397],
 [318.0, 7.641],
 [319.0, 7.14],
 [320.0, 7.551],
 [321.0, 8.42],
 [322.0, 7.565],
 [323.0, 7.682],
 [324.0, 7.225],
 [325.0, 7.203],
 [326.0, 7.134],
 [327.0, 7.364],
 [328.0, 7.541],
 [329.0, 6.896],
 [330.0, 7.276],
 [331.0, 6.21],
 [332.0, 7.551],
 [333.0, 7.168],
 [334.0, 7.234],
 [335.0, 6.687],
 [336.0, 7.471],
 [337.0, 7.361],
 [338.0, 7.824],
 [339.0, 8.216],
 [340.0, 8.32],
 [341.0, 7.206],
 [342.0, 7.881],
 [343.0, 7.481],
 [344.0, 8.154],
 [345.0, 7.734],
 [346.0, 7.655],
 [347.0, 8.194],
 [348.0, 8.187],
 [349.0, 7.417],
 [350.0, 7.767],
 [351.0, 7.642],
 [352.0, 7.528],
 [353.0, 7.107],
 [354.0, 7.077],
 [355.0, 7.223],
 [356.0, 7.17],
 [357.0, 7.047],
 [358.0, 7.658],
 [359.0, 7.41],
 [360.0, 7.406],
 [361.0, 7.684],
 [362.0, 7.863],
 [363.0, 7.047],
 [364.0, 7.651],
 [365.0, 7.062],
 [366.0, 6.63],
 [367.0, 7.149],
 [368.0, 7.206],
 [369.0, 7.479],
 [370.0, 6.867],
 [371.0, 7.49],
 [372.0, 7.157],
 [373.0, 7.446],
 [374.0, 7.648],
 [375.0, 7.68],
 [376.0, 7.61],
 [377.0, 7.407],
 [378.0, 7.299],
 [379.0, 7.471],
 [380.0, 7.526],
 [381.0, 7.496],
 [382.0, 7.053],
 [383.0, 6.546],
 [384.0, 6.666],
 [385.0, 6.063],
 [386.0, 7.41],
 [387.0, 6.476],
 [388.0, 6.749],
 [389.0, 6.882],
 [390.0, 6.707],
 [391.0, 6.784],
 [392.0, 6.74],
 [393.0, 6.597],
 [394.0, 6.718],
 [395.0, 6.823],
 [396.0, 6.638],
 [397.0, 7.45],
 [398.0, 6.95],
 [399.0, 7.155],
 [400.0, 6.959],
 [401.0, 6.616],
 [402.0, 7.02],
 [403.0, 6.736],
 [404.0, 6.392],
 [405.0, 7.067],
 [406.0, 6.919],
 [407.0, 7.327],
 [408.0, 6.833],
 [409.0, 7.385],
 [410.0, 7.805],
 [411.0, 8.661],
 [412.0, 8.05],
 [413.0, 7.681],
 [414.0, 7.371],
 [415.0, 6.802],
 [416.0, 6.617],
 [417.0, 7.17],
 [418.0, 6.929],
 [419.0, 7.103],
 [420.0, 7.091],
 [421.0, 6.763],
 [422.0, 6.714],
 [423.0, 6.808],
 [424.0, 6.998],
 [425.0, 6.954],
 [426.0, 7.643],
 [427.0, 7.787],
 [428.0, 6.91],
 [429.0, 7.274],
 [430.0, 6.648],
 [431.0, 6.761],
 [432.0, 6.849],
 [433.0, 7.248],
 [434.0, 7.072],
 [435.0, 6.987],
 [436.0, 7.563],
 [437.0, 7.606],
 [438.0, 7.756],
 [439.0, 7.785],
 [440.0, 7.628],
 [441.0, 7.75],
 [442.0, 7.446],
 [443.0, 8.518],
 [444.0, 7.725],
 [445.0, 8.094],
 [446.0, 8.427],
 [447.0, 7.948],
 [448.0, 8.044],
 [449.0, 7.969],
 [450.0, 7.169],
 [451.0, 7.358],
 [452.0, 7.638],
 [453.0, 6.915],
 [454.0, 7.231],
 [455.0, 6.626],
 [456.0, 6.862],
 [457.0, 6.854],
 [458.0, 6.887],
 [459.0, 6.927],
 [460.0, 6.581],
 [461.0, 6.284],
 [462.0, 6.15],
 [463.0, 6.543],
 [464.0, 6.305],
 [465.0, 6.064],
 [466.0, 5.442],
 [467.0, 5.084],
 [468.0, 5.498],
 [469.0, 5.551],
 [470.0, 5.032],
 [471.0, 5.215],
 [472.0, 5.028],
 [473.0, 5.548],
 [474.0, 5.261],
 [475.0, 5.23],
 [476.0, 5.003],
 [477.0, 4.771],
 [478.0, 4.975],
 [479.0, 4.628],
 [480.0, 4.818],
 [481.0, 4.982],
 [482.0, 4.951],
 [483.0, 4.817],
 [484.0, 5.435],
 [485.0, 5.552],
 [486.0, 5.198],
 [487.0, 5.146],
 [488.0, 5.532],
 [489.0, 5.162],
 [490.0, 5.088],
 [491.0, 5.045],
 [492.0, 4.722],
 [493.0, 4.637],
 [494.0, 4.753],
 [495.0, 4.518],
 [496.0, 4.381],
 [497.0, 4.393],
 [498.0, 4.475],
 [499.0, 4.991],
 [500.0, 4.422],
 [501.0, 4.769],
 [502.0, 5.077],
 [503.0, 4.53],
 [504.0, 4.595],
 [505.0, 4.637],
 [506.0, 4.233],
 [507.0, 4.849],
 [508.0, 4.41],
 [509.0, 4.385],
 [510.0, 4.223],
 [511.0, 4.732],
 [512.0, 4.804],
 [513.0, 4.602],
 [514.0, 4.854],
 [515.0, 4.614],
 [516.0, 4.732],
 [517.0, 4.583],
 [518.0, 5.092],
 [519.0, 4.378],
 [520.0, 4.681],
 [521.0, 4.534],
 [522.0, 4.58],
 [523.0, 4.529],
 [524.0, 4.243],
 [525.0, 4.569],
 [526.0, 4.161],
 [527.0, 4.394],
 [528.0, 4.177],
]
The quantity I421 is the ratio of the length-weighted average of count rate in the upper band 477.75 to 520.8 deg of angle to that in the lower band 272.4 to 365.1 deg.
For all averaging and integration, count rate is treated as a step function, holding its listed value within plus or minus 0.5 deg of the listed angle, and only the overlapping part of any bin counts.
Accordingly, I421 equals 0.64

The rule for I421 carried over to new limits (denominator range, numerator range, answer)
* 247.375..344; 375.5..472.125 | 0.88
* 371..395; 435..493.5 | 0.89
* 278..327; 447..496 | 0.78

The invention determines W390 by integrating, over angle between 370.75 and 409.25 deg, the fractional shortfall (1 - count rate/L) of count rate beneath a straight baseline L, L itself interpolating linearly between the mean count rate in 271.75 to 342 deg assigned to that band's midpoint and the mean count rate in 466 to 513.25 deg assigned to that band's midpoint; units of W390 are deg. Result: -4.6 deg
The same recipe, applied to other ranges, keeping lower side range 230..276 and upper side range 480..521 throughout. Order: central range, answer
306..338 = 3.45 deg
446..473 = -4.56 deg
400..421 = -2.11 deg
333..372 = 0.83 deg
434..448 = -4.38 deg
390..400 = -0.08 deg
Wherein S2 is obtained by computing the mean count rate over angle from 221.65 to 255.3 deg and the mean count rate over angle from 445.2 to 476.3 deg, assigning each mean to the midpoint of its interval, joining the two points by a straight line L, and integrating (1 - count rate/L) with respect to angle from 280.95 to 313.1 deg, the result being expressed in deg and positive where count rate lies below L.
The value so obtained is 5.8 deg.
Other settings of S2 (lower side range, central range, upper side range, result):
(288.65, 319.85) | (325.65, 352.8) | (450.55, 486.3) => -1.8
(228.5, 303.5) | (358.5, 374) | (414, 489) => 0.5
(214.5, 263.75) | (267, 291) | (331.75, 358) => 3.4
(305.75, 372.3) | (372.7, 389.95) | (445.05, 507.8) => -0.6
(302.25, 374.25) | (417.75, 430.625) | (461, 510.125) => -2.2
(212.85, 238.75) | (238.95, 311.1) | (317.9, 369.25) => 3.5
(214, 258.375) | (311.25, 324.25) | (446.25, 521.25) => 1.4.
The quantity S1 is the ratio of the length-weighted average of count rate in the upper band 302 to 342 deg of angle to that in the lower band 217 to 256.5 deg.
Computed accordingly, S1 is 0.7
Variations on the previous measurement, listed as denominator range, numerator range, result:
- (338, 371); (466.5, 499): 0.67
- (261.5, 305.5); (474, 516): 0.62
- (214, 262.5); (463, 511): 0.50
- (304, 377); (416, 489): 0.88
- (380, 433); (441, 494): 0.87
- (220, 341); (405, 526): 0.72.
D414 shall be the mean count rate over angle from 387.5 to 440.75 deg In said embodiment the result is 7.11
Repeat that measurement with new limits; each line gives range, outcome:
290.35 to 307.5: 7.36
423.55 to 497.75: 6.28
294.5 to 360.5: 7.43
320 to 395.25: 7.31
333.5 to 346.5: 7.63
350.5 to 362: 7.38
